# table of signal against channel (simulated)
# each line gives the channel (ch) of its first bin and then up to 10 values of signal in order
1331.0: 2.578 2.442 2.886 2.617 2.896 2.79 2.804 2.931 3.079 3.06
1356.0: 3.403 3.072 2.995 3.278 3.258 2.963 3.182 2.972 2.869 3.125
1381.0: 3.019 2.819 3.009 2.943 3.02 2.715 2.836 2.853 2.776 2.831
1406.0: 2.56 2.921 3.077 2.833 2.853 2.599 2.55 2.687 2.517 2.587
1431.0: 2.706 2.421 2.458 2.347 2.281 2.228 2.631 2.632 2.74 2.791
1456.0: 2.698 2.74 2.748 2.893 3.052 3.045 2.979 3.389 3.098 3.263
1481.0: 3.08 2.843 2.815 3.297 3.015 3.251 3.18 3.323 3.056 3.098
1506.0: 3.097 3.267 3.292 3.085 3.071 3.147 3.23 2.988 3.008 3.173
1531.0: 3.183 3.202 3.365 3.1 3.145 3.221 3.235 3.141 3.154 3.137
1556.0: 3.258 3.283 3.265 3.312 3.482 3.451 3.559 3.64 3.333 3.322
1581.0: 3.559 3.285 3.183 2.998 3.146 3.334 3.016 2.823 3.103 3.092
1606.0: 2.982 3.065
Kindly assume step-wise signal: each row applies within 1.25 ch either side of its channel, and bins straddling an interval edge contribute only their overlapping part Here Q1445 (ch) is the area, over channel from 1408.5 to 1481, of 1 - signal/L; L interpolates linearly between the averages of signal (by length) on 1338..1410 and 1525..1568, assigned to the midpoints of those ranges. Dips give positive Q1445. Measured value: 7.4 ch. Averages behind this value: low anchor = 2.96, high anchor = 3.22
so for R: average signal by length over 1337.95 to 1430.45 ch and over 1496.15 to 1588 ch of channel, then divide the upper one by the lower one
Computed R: 1.1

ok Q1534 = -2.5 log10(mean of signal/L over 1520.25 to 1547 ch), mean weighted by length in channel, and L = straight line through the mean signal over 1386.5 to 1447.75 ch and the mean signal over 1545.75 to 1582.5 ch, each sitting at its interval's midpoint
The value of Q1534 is 0.01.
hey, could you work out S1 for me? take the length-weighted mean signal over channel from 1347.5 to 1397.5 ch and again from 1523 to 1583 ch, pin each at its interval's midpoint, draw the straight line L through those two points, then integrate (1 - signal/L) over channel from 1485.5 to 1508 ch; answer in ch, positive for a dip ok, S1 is 0.4 ch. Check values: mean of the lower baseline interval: 3.03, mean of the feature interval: 3.14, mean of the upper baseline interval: 3.28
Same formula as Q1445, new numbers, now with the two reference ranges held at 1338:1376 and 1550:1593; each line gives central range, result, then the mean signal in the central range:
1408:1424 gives 1.6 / 2.79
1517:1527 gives 0.5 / 3.09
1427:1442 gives 3.2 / 2.47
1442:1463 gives 3.3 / 2.66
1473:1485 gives 0.3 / 3.11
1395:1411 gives 1.4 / 2.82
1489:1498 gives 0.1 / 3.18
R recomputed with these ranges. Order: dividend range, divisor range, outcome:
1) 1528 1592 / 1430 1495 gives 1.16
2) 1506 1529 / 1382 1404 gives 1.09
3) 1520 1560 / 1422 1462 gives 1.23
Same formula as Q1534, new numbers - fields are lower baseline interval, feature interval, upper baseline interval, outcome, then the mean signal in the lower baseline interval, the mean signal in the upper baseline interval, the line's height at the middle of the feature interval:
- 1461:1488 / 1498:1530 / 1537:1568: 0.00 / 3.04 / 3.23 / 3.14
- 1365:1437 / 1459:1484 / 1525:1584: 0.00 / 2.83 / 3.29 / 3.04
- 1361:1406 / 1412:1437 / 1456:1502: 0.14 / 2.96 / 3.05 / 3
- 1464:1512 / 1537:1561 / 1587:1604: -0.03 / 3.12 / 3.07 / 3.1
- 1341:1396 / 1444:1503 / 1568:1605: 0.05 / 3.01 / 3.25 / 3.12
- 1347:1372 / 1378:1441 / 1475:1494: 0.13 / 3.12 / 3.08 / 3.1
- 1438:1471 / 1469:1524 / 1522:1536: -0.07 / 2.7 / 3.14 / 2.94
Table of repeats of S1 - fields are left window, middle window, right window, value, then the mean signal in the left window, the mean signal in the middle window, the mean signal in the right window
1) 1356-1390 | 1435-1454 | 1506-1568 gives 3.7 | 3.05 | 2.5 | 3.2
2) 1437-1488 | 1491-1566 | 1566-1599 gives -2.5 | 2.82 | 3.18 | 3.3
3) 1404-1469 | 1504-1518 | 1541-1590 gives -0.6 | 2.67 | 3.16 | 3.3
